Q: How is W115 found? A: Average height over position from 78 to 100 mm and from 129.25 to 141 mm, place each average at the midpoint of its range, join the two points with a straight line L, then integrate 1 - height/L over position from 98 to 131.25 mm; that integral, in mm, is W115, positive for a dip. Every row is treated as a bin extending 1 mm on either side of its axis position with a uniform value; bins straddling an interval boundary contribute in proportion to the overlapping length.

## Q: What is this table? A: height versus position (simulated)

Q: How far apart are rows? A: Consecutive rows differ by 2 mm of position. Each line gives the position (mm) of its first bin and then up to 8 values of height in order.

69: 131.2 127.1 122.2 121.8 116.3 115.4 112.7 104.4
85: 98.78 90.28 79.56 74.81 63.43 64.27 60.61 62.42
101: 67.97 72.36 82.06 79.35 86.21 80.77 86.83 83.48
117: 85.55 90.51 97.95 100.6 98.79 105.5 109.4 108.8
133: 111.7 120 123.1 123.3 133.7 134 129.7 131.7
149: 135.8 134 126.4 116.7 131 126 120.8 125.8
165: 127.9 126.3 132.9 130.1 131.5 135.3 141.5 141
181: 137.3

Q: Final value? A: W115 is 5.1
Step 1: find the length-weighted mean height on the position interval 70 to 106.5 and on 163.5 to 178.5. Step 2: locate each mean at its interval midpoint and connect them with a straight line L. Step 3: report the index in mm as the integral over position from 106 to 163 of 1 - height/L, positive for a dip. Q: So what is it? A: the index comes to 1.6 mm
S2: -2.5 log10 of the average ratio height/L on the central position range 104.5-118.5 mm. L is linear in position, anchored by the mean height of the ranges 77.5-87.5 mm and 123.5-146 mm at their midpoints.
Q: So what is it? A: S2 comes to 0.32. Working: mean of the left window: 106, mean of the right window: 118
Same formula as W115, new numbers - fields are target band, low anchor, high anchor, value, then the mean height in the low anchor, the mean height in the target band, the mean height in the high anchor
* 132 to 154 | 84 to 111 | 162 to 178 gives -3.36 mm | 75.7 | 128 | 131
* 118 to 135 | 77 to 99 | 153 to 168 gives 0.52 mm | 86.7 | 104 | 125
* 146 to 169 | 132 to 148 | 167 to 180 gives 0.48 mm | 126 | 128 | 135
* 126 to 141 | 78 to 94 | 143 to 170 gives 0.12 mm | 92.4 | 116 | 128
